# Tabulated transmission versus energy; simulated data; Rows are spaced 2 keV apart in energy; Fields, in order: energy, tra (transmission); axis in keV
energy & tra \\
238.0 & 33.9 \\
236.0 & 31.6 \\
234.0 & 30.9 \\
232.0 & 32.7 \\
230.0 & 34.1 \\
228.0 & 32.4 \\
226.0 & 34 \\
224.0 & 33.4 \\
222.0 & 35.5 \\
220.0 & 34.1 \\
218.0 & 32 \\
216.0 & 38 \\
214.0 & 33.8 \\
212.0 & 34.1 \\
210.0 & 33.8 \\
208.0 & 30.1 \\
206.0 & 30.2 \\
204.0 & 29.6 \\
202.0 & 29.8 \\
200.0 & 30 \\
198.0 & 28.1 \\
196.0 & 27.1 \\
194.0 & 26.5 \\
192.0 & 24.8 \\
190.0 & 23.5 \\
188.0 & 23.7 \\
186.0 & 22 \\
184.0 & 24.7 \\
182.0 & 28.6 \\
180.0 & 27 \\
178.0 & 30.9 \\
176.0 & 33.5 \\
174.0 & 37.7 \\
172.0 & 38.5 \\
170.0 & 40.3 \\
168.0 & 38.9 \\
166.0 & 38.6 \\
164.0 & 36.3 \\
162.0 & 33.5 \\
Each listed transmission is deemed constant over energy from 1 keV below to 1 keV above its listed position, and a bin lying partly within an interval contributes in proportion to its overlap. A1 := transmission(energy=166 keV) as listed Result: 38.6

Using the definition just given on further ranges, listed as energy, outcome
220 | 34.1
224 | 33.4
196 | 27.1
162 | 33.5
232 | 32.7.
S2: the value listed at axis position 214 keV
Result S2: 33.8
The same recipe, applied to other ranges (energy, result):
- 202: 29.8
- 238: 33.9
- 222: 35.5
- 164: 36.3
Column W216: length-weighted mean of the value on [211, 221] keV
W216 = 34.4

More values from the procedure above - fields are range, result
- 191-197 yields 26.1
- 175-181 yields 30.5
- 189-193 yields 24.1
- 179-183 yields 27.8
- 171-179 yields 35.1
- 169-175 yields 38.8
